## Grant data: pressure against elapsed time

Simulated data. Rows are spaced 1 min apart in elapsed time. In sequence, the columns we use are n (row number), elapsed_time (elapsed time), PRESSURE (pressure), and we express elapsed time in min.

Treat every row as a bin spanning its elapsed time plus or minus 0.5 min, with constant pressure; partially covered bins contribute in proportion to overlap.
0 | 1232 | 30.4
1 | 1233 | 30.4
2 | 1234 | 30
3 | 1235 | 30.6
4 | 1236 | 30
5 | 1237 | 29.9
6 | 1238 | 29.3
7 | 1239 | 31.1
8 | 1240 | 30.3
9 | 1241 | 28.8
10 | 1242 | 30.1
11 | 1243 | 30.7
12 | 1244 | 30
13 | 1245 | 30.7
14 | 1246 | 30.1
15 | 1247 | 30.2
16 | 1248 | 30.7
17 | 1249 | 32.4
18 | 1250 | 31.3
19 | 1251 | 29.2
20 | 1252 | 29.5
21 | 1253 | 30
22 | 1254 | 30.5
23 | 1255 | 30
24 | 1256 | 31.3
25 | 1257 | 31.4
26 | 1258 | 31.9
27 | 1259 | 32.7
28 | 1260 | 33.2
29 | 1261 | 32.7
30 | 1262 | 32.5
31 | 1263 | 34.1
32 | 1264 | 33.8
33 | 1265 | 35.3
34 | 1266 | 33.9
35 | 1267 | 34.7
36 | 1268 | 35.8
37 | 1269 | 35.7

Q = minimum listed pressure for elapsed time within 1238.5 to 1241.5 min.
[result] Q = 28.8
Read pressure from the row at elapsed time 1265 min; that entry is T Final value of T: 35.3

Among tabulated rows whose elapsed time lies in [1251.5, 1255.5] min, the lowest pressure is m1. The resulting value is 29.5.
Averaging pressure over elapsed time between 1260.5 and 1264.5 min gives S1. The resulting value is 33.3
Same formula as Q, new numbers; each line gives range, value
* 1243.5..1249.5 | 30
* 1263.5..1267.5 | 33.8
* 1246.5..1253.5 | 29.2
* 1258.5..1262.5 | 32.5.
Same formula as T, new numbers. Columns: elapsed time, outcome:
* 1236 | 30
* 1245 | 30.7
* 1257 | 31.4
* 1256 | 31.3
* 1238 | 29.3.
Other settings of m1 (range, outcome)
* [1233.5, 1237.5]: 29.9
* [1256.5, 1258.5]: 31.4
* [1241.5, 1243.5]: 30.1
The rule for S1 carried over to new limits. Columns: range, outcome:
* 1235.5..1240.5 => 30.1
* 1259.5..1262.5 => 32.8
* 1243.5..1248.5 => 30.3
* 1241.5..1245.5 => 30.4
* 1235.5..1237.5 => 29.9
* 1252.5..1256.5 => 30.4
